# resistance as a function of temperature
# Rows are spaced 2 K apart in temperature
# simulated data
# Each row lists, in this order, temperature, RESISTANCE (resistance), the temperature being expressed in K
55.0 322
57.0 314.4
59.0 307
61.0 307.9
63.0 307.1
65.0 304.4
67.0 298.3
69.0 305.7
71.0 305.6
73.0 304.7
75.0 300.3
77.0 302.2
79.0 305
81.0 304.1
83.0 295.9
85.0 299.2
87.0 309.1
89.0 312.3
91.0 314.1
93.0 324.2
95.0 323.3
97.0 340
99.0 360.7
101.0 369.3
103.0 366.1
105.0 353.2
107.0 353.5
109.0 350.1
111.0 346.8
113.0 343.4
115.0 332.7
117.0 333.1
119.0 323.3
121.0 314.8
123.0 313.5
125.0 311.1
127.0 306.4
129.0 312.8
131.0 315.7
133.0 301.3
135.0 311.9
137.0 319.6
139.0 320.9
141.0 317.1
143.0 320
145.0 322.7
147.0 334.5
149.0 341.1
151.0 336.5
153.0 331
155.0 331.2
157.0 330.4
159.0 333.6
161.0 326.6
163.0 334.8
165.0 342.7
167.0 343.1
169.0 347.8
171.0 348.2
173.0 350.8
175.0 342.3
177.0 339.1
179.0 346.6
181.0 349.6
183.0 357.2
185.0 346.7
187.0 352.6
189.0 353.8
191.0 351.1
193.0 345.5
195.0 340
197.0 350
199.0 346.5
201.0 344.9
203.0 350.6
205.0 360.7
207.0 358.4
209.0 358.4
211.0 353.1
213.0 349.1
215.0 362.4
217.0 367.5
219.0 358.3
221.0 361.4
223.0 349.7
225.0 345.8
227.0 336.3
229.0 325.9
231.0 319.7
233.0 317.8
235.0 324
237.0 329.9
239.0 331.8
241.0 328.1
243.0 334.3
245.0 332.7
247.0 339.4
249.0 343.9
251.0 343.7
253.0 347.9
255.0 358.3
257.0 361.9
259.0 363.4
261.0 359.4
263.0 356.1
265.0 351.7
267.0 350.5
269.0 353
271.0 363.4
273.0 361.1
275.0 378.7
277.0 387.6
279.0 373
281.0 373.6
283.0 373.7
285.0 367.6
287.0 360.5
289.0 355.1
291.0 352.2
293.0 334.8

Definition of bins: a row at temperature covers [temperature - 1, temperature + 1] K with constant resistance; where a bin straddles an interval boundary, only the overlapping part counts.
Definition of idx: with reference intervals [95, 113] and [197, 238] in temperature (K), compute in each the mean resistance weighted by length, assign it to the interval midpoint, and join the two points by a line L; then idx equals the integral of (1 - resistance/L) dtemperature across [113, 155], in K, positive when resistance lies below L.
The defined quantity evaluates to 3.5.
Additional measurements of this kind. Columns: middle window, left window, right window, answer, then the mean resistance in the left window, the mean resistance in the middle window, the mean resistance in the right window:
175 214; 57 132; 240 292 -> -0.95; 321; 350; 357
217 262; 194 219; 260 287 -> 2.16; 354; 342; 365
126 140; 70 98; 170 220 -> 0.67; 310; 313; 351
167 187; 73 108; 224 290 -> -0.57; 325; 348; 350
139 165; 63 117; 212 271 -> 0.20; 324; 330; 345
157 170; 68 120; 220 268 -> -0.15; 326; 338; 342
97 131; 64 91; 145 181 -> -1.91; 304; 336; 339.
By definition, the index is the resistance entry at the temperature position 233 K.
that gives 317.8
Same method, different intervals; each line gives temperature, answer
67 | 298.3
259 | 363.4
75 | 300.3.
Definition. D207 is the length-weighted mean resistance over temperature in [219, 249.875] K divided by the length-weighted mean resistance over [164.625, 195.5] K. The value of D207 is 1.0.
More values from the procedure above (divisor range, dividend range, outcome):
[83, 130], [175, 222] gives 1.07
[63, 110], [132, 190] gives 1.04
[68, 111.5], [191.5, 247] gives 1.06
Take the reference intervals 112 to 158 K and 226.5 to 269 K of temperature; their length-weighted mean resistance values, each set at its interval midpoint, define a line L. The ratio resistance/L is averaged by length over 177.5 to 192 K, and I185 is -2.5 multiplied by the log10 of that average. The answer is -0.06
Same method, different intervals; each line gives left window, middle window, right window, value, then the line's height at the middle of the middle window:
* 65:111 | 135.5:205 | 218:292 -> -0.01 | 336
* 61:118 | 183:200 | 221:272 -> -0.04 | 336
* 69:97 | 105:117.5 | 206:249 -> -0.10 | 315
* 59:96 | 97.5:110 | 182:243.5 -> -0.14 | 314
